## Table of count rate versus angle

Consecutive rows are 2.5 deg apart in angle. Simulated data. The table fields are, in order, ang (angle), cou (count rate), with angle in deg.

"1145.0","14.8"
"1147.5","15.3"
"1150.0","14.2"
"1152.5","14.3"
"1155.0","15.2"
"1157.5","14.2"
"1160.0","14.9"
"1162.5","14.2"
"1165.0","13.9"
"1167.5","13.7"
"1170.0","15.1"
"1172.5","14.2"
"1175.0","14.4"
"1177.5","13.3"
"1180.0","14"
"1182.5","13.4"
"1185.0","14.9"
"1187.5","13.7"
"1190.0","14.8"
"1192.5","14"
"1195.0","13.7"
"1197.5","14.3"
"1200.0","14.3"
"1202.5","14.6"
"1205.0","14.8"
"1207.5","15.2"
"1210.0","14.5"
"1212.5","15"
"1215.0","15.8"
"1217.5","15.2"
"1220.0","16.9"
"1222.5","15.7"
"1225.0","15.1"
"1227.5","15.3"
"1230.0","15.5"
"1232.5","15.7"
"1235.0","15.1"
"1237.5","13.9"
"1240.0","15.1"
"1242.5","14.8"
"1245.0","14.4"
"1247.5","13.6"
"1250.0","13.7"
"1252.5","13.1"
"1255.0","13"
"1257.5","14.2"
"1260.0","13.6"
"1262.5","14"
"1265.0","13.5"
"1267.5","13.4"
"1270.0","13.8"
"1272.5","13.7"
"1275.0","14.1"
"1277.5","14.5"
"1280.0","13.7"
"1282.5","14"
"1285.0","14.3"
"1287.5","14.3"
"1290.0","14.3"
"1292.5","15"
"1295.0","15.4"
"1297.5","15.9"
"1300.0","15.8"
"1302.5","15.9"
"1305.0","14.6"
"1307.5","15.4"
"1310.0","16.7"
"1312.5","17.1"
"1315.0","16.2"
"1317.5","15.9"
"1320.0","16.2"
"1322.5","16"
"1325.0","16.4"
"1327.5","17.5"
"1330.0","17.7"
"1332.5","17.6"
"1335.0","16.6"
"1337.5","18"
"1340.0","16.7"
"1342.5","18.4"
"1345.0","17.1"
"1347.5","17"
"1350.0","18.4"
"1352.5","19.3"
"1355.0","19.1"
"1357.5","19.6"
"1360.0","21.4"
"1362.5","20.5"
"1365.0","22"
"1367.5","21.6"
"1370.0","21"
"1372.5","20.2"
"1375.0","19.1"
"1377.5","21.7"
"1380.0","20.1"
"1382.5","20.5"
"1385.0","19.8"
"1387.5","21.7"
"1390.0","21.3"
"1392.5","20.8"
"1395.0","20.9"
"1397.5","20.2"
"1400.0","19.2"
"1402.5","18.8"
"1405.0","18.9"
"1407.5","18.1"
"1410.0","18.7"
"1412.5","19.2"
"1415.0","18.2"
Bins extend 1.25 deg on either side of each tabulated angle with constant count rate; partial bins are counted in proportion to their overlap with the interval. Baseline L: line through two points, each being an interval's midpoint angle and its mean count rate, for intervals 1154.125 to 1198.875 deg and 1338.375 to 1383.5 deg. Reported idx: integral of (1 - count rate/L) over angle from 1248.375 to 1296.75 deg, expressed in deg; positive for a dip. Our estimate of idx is 8.6 deg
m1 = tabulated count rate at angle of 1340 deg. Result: 16.7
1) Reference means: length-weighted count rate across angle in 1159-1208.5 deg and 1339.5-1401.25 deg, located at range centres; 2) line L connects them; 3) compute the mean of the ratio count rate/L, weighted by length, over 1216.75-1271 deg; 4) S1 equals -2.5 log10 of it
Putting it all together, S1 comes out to 0.11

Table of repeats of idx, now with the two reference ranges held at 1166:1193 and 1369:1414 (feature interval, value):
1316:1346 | 2.2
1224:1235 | 0.1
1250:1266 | 2.7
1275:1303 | 3.9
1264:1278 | 2.4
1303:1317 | 1.4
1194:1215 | 0.3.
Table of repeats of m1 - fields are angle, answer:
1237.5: 13.9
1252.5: 13.1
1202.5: 14.6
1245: 14.4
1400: 19.2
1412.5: 19.2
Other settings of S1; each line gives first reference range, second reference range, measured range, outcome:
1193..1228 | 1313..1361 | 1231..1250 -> 0.073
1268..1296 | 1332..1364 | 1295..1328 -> 0.005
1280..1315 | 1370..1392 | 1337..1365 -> -0.009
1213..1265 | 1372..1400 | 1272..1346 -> 0.106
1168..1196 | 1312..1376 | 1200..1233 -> -0.018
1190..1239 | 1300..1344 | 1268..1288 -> 0.140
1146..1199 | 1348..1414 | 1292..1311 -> 0.146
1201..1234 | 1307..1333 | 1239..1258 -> 0.128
